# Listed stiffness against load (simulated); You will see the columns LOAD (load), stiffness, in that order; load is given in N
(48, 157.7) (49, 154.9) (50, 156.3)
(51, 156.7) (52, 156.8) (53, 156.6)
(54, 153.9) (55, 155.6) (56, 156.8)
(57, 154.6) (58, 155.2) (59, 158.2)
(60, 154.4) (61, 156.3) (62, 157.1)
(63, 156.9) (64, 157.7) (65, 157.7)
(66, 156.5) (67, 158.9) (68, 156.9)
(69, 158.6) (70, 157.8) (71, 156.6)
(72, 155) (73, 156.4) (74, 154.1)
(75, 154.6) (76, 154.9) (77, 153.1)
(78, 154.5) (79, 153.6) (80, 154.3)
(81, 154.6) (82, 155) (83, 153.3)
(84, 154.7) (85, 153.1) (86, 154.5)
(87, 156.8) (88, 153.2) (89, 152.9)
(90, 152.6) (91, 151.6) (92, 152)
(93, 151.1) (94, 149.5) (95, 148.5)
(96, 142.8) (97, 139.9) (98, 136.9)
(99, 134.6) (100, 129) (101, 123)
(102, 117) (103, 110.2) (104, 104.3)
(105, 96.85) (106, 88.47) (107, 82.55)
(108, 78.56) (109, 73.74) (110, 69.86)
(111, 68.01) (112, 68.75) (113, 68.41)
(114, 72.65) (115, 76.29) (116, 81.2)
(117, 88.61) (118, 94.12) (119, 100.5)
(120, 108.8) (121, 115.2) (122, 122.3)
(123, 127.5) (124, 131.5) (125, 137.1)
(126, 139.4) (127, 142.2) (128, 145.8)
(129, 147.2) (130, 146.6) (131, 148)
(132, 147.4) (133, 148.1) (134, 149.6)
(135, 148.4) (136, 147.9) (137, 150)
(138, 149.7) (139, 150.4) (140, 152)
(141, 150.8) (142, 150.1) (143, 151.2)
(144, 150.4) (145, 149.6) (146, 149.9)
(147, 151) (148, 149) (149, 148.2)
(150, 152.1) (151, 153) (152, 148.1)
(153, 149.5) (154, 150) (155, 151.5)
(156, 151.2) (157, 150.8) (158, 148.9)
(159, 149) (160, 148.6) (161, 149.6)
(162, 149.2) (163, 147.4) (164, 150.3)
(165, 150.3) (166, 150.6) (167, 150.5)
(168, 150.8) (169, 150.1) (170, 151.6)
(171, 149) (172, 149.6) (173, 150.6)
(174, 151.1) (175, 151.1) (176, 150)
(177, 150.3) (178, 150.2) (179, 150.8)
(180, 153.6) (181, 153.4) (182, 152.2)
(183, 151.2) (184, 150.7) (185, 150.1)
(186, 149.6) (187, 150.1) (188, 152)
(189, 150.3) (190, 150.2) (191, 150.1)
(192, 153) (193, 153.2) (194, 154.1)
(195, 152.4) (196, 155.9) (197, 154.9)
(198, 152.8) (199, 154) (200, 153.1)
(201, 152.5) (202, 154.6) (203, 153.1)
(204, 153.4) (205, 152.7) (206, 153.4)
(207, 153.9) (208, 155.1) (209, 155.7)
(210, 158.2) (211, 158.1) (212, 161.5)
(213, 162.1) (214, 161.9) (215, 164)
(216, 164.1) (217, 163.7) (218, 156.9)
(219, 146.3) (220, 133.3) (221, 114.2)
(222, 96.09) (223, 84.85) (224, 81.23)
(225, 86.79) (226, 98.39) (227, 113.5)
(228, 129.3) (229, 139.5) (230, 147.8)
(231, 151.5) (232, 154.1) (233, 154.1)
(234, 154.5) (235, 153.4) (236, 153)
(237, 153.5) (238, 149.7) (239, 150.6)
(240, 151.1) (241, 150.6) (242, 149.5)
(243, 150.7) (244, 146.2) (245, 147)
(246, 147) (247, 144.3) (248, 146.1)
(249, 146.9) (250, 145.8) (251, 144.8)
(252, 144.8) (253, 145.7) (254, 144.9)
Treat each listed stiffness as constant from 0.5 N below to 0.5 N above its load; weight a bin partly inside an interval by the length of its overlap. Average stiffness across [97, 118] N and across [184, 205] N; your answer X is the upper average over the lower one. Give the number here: 1.61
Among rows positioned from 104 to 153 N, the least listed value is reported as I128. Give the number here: 68.01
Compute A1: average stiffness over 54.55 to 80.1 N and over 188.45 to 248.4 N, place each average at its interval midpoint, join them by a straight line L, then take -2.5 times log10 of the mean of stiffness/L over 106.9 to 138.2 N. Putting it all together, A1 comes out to 0.30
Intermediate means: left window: 156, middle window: 115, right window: 146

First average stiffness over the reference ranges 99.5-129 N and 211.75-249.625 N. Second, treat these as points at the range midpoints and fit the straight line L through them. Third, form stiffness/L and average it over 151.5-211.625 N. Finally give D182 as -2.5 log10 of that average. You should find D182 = -0.21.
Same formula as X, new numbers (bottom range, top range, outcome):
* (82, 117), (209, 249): 1.19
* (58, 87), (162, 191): 0.97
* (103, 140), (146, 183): 1.31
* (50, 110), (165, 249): 1.02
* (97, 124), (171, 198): 1.53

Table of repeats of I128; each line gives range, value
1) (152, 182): 147.4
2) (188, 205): 150.1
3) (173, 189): 149.6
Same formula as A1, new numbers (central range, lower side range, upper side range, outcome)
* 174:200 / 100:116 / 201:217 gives -0.07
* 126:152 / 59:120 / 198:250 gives -0.09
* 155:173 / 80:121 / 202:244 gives -0.14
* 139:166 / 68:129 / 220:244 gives -0.15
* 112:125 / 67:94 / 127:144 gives 0.45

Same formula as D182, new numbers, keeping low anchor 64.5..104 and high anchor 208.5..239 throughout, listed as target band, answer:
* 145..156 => -0.04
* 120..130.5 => 0.09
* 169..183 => -0.06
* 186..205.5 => -0.08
